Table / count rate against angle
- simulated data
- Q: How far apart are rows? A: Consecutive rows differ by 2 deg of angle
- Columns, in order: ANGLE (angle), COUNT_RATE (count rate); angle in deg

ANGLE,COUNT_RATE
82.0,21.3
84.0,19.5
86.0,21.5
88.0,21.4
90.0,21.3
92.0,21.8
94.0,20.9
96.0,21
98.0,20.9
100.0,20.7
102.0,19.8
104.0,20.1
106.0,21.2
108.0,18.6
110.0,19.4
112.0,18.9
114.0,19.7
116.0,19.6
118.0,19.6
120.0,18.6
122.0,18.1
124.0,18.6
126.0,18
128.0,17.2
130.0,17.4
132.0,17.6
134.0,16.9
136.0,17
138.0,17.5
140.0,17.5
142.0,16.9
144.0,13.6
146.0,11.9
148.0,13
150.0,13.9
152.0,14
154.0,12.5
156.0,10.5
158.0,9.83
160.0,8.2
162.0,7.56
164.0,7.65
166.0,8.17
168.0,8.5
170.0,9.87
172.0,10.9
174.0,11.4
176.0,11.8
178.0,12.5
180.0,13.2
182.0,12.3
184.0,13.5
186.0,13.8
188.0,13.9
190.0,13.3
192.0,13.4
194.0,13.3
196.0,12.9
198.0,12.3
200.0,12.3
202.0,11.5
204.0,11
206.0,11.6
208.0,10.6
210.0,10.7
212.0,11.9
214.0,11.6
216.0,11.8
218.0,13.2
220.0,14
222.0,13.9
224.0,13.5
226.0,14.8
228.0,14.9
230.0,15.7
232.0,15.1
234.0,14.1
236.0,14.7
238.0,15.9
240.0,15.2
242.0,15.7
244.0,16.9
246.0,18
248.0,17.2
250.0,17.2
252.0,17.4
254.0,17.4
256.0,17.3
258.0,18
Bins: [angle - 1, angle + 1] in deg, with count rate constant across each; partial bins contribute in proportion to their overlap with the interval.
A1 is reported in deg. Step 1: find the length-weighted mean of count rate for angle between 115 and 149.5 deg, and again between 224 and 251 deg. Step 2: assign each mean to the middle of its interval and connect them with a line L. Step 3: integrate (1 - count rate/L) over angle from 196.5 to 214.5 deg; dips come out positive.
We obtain 5.1 deg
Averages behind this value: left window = 17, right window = 15.7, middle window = 11.5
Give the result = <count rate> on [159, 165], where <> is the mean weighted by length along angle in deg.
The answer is 7.8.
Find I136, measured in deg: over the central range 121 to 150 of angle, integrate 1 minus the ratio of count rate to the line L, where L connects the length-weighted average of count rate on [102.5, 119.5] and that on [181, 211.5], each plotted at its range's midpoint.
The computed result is 1.92 deg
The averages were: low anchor 19.6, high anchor 12.4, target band 16.4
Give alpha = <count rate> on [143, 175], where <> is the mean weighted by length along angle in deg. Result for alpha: 10.7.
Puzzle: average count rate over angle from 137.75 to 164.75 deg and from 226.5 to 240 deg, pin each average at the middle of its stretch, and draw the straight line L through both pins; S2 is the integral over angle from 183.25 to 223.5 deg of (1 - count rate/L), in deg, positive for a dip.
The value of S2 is 4.4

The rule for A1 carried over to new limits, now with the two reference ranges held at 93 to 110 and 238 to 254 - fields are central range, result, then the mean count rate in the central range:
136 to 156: 5.0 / 14.5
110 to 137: 2.1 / 18.3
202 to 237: 8.7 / 13.1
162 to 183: 9.1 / 10.5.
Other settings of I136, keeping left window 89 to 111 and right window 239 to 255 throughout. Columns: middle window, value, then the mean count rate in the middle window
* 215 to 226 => 2.6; 13.4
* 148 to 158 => 3.5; 12.5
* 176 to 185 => 2.8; 12.8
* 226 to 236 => 1.4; 14.9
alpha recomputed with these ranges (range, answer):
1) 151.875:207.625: 11.4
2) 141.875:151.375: 13.6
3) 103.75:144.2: 18.2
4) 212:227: 13.2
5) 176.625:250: 13.7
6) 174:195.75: 13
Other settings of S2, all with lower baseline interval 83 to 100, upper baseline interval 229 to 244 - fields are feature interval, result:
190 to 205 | 3.93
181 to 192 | 2.49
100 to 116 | 0.50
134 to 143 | 0.93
